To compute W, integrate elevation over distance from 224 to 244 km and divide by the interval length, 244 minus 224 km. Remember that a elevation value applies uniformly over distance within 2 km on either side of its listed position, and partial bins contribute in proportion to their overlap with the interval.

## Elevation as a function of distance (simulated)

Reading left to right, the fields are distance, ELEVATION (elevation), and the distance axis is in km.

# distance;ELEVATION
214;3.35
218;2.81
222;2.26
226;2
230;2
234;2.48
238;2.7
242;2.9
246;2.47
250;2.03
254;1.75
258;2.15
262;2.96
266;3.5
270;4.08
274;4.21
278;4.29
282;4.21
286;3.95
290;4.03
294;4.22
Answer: 2.42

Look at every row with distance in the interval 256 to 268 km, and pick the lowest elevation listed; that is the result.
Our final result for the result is 2.15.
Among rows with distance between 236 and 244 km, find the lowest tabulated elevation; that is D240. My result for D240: 2.7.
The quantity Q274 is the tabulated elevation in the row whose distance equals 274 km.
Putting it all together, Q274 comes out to 4.21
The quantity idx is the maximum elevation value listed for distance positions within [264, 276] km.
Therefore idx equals 4.21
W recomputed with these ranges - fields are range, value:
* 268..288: 4.15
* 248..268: 2.48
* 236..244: 2.8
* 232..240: 2.59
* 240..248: 2.69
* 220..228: 2.13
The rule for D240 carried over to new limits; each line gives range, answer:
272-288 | 3.95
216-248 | 2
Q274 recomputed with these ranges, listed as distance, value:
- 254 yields 1.75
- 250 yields 2.03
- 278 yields 4.29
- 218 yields 2.81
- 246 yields 2.47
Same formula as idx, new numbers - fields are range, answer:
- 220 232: 2.26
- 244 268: 3.5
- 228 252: 2.9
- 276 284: 4.29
